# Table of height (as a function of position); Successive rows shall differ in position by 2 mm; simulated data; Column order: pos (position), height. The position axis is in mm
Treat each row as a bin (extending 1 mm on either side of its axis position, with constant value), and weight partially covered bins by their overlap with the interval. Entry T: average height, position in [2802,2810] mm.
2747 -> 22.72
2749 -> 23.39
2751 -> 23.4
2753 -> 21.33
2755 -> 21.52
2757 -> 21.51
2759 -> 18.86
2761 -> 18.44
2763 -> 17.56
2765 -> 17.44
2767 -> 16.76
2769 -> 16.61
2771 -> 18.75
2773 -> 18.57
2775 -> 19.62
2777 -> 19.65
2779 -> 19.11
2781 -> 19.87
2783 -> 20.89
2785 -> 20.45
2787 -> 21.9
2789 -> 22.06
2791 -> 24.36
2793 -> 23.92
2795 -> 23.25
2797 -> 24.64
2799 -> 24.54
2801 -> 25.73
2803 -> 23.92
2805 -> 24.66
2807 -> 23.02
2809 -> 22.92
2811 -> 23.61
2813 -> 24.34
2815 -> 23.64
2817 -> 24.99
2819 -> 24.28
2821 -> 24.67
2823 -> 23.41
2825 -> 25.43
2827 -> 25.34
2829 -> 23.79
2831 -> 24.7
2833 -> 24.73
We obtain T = 23.6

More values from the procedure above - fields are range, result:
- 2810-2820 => 24.2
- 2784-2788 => 21.2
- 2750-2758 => 21.9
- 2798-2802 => 25.1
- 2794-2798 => 23.9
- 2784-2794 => 22.5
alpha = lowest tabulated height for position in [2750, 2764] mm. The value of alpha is 17.56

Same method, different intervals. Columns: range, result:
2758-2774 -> 16.61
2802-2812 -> 22.92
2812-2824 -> 23.41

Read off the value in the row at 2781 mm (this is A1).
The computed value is 19.87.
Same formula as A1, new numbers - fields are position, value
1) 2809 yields 22.92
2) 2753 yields 21.33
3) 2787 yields 21.9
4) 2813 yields 24.34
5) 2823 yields 23.41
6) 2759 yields 18.86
